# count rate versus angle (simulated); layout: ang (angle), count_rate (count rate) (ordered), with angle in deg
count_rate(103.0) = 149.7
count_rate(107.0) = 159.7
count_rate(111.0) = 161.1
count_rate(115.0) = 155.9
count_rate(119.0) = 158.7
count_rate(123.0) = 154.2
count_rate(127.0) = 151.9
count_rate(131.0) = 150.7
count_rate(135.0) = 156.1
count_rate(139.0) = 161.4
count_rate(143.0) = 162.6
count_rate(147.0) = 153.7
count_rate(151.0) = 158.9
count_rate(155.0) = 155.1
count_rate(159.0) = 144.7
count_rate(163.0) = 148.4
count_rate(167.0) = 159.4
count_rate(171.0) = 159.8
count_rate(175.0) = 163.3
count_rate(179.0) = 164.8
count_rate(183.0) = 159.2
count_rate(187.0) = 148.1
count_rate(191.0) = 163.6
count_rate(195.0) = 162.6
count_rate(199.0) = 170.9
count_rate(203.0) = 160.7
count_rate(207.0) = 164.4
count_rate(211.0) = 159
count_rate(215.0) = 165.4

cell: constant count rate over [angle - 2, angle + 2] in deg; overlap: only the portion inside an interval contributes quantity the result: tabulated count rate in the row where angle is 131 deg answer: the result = 150.7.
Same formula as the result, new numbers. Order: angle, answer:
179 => 164.8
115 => 155.9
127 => 151.9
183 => 159.2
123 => 154.2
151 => 158.9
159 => 144.7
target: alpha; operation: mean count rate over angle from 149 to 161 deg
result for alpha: 153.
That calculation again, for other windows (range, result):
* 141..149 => 158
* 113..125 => 156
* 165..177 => 161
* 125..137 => 153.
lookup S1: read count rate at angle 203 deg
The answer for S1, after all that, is 160.7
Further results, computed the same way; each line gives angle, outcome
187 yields 148.1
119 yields 158.7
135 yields 156.1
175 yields 163.3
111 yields 161.1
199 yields 170.9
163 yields 148.4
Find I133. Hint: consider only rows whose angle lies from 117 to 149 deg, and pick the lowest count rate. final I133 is 150.7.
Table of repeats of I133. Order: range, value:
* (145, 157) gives 153.7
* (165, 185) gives 159.2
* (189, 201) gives 162.6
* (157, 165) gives 144.7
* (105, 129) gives 151.9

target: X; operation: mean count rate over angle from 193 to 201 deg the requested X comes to 167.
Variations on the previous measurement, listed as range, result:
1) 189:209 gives 164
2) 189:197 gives 163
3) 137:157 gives 158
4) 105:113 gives 160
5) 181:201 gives 161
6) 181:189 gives 154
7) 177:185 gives 162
